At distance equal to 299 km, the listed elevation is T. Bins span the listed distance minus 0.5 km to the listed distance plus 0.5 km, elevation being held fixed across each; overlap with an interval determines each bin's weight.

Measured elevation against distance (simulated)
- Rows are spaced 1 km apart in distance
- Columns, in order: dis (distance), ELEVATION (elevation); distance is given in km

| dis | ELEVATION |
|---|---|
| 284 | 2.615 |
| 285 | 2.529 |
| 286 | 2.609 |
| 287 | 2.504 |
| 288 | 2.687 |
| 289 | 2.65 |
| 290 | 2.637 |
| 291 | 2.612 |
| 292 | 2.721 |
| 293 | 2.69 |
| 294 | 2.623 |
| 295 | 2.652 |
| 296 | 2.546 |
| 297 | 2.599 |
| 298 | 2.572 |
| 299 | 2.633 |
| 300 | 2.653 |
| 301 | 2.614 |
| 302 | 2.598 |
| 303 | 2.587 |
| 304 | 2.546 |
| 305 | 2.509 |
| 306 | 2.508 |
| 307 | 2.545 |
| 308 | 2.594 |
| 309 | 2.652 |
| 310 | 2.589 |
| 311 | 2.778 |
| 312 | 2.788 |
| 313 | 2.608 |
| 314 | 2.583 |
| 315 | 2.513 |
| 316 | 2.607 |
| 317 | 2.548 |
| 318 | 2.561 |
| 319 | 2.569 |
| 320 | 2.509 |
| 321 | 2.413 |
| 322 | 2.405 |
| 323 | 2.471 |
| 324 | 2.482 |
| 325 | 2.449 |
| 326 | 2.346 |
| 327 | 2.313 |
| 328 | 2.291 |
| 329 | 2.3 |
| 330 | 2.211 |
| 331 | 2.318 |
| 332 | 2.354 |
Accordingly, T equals 2.633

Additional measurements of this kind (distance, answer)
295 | 2.652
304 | 2.546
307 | 2.545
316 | 2.607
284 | 2.615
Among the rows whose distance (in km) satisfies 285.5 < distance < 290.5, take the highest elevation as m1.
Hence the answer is 2.687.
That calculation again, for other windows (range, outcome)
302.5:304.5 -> 2.587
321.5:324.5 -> 2.482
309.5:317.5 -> 2.788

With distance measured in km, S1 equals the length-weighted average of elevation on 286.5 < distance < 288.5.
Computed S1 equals 2.6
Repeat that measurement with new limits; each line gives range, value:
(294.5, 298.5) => 2.59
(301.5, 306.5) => 2.55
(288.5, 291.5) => 2.63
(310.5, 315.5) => 2.65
